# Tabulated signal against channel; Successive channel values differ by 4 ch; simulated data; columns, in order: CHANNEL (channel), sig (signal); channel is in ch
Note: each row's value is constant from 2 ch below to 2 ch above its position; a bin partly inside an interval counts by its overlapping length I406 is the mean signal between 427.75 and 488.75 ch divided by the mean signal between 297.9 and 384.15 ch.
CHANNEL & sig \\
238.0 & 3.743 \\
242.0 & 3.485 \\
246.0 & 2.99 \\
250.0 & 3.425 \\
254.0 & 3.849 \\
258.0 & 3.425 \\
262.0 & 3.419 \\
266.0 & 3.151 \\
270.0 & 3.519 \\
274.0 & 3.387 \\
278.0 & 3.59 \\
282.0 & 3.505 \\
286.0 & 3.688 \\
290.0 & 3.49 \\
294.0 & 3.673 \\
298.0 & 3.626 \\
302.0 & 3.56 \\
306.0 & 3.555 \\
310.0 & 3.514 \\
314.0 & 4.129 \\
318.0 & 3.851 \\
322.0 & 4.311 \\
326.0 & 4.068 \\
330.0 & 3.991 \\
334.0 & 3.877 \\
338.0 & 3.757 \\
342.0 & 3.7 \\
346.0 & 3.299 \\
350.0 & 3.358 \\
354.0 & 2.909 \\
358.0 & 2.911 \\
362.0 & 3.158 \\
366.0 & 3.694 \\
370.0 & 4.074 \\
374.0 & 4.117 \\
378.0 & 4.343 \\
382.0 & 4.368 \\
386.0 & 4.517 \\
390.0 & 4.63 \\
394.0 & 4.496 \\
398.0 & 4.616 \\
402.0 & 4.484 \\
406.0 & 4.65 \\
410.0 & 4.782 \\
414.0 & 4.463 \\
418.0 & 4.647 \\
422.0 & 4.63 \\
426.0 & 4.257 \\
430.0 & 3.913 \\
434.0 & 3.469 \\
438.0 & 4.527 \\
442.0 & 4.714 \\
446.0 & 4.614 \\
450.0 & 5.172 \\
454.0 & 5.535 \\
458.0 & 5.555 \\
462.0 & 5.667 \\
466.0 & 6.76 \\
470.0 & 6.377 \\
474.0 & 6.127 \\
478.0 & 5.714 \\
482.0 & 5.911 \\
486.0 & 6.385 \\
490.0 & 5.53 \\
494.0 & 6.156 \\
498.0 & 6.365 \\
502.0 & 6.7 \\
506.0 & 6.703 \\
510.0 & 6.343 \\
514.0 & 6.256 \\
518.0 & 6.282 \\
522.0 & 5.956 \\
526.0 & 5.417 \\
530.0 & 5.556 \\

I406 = 1.43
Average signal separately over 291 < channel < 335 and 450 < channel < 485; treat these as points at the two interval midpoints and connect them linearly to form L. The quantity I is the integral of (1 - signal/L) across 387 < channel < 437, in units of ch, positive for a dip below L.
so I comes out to 7.1 ch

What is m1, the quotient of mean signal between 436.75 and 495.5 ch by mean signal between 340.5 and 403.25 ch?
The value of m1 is 1.4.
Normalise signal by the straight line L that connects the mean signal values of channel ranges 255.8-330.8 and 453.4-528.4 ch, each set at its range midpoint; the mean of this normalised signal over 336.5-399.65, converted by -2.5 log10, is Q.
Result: 0.19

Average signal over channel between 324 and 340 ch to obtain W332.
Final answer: 3.92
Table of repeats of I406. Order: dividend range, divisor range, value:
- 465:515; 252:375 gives 1.73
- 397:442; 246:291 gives 1.27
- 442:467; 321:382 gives 1.46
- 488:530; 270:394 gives 1.63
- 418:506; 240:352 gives 1.51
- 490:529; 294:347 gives 1.63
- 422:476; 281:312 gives 1.43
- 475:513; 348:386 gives 1.67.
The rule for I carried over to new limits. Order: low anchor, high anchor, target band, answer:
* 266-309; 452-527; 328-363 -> 6.7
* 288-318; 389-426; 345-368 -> 5.1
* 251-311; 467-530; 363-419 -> 5.3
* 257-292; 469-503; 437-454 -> 2.3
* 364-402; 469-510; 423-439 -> 3.5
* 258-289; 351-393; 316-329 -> -1.4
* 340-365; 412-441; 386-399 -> -2.6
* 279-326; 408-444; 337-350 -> 1.3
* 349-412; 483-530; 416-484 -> 1.3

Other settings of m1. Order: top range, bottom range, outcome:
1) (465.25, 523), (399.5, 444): 1.41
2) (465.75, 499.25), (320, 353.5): 1.63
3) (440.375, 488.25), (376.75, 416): 1.26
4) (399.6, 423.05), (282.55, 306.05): 1.28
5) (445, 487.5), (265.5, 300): 1.65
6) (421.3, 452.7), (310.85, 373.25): 1.20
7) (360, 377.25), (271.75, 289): 1.07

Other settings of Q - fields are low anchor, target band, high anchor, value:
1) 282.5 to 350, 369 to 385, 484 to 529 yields 0.07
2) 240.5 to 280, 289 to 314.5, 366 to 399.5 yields 0.03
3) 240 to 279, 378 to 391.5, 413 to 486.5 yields 0.02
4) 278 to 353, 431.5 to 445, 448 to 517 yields 0.27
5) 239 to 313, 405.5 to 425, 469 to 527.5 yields 0.12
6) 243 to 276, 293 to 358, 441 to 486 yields 0.13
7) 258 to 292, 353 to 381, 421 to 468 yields 0.17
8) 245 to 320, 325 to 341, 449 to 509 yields 0.08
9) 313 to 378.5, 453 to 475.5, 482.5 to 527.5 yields -0.09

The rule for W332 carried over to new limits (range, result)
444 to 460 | 5.22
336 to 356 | 3.4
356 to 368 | 3.25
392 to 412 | 4.61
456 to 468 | 5.99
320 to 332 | 4.12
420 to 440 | 4.16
